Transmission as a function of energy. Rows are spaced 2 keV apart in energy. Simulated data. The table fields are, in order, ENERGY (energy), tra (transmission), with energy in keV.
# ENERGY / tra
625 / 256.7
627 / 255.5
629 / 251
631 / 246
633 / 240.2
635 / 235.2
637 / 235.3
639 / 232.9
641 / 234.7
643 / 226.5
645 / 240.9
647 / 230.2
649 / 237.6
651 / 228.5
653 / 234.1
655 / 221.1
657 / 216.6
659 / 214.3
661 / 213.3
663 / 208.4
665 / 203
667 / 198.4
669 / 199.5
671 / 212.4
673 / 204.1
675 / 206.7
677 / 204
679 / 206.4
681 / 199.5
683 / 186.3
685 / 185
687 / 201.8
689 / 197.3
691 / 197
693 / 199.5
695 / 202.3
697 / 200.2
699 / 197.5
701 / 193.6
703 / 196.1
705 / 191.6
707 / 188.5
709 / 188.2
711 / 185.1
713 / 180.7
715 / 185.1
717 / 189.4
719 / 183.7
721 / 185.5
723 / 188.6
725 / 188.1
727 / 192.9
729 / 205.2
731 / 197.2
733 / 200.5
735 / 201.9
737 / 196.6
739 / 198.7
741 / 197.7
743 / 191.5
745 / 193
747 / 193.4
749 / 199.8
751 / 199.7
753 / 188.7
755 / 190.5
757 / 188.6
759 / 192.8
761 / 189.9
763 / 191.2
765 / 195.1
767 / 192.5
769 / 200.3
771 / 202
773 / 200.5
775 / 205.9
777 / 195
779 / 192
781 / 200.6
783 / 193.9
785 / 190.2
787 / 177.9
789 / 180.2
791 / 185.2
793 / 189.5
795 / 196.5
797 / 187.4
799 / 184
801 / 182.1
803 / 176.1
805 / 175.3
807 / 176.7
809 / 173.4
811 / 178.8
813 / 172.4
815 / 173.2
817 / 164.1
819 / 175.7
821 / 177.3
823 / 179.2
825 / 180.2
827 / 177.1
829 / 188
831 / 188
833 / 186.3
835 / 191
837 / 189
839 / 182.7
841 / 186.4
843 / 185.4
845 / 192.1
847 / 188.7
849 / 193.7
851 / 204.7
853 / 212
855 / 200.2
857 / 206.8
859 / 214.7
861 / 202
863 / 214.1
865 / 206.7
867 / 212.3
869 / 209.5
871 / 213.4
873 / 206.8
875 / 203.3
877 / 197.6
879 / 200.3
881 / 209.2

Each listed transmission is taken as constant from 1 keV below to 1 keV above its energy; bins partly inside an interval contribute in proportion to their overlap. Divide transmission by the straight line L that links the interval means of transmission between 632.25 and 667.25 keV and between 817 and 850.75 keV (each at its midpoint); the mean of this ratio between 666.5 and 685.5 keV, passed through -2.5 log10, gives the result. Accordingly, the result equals 0.10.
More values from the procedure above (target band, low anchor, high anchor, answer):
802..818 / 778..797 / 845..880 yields 0.12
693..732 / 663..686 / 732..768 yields 0.03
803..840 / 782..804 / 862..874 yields 0.09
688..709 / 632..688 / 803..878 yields 0.08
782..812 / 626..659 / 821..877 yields 0.13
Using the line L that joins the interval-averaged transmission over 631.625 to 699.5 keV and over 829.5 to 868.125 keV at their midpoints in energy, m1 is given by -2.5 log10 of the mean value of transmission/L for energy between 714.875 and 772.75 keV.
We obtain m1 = 0.07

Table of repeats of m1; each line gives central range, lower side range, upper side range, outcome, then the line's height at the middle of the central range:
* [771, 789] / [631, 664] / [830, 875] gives 0.08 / 210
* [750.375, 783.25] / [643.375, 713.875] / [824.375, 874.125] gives 0.03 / 201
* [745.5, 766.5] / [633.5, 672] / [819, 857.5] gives 0.06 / 204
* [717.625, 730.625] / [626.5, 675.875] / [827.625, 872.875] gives 0.13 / 215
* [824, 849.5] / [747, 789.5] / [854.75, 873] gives 0.10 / 205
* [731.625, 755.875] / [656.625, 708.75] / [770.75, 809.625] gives -0.01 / 193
